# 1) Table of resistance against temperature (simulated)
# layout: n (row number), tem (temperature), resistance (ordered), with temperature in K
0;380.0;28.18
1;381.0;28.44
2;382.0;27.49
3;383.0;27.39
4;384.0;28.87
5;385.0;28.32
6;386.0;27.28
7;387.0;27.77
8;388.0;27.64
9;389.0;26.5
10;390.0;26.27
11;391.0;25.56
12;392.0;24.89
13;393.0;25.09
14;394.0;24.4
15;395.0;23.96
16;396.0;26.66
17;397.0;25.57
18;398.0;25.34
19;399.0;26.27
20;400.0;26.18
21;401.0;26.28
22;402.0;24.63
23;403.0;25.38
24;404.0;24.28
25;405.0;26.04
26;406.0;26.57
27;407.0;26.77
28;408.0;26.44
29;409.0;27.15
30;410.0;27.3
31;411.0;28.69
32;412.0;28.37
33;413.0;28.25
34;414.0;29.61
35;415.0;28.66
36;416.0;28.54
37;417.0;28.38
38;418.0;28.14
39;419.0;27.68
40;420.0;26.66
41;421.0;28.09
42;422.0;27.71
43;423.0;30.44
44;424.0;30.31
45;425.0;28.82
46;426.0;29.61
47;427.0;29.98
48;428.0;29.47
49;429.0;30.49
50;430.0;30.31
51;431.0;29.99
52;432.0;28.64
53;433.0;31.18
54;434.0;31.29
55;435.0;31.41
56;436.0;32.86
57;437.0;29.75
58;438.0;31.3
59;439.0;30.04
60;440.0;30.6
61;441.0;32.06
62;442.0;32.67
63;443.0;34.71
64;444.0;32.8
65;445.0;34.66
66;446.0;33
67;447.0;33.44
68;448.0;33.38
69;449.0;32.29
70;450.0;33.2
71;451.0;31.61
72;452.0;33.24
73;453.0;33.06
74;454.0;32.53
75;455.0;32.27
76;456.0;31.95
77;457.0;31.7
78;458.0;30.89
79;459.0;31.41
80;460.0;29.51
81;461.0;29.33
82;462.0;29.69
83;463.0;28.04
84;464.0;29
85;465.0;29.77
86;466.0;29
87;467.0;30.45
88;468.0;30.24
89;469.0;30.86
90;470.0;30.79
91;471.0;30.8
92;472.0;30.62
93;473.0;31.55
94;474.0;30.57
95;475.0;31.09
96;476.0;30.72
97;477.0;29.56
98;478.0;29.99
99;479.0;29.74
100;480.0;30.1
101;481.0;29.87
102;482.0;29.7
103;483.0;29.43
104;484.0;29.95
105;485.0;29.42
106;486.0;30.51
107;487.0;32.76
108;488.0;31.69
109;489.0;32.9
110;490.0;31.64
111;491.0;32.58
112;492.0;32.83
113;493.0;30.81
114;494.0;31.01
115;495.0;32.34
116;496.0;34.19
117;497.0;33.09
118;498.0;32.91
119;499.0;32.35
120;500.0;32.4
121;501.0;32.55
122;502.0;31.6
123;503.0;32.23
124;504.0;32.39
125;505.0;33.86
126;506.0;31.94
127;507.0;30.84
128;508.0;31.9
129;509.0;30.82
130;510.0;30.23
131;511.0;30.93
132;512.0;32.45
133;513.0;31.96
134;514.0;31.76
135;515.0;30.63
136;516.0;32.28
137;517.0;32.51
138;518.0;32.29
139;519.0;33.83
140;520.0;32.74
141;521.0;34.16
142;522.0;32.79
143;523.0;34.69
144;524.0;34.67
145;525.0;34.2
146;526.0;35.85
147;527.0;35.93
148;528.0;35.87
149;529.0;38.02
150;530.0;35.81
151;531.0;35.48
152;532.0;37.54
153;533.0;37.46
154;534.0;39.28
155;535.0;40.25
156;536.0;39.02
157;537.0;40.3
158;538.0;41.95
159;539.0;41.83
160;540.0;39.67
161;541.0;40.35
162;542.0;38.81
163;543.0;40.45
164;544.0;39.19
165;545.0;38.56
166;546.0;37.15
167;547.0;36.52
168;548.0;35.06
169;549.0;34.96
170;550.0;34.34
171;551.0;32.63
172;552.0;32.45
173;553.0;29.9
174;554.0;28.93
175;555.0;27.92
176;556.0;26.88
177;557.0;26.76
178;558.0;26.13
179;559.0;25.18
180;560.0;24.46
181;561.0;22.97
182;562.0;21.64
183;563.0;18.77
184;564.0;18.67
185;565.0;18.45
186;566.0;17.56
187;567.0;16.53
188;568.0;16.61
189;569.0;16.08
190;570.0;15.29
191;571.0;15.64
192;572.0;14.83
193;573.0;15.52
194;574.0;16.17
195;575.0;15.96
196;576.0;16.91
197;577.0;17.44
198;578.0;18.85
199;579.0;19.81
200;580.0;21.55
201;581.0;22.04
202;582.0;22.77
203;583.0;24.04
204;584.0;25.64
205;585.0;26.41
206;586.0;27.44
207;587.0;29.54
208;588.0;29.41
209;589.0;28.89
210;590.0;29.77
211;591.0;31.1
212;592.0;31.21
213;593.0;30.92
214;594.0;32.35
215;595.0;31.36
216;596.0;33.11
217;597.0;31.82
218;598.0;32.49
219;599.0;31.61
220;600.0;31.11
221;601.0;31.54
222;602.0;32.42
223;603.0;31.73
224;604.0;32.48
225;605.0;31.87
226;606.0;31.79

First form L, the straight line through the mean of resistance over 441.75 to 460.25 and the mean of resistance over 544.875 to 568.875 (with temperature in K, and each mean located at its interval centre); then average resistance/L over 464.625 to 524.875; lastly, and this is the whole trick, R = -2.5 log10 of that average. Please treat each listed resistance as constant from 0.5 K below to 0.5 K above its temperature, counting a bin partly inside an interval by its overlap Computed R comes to -0.05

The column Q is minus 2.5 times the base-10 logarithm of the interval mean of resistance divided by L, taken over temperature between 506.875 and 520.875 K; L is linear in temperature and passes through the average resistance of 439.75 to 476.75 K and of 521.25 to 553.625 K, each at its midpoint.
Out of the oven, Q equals 0.11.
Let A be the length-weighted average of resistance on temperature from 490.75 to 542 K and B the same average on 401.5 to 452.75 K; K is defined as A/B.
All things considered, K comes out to 1.15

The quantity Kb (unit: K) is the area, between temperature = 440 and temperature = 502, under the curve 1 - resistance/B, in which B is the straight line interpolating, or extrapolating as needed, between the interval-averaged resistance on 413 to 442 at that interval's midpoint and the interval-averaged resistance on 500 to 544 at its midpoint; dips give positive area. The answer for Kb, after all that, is 1.3 K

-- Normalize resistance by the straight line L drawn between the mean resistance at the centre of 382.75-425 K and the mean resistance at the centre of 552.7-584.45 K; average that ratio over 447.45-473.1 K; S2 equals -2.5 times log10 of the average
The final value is -0.24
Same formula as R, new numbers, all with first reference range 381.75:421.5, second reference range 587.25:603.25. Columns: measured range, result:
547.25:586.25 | 0.316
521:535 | -0.209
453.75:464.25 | -0.090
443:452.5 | -0.188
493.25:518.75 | -0.101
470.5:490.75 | -0.074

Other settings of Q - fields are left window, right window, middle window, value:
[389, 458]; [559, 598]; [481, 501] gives -0.20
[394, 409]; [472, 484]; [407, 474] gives -0.09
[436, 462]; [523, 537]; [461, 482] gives 0.11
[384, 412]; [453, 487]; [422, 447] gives -0.10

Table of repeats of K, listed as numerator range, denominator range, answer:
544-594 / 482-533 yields 0.76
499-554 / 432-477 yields 1.11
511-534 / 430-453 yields 1.07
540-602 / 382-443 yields 0.95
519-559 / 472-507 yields 1.12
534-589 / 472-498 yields 0.87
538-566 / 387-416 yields 1.17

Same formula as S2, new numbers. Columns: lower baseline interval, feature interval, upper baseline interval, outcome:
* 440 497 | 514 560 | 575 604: -0.19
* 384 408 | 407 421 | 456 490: -0.03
